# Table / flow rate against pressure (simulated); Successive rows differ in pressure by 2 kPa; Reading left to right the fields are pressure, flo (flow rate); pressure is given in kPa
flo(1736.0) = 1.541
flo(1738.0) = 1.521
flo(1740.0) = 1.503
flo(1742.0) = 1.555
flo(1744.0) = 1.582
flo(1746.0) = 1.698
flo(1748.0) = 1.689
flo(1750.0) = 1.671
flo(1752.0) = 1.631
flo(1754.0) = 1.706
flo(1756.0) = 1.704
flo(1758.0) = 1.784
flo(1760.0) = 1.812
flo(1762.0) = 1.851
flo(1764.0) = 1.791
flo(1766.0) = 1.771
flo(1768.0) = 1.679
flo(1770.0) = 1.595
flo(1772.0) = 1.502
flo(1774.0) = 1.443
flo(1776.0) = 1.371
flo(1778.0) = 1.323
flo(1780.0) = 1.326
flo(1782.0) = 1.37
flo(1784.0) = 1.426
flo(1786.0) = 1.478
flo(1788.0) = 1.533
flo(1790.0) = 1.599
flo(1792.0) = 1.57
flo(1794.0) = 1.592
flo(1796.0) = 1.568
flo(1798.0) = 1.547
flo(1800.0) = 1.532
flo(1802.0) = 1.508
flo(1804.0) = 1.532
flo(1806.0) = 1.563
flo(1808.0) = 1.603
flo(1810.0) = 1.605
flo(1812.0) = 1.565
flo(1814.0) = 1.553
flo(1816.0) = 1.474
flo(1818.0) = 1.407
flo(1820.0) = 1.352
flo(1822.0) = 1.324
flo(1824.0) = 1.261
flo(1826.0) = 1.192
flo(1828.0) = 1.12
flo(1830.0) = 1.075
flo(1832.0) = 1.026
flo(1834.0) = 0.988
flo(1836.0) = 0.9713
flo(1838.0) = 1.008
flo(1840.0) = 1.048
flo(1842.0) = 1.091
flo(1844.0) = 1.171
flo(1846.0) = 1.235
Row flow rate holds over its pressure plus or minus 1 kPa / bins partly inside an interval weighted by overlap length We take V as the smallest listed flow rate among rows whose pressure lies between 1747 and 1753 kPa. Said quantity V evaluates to 1.631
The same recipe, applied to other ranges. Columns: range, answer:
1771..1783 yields 1.323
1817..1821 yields 1.352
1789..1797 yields 1.568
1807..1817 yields 1.474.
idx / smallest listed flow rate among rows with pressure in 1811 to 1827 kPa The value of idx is 1.192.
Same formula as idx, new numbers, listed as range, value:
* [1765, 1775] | 1.443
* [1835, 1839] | 0.9713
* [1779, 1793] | 1.326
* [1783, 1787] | 1.426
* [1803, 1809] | 1.532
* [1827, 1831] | 1.075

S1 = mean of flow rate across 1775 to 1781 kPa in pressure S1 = 1.34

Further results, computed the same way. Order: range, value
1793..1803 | 1.55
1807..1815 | 1.58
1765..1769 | 1.73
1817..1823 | 1.36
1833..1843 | 1.02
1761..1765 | 1.82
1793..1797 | 1.58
